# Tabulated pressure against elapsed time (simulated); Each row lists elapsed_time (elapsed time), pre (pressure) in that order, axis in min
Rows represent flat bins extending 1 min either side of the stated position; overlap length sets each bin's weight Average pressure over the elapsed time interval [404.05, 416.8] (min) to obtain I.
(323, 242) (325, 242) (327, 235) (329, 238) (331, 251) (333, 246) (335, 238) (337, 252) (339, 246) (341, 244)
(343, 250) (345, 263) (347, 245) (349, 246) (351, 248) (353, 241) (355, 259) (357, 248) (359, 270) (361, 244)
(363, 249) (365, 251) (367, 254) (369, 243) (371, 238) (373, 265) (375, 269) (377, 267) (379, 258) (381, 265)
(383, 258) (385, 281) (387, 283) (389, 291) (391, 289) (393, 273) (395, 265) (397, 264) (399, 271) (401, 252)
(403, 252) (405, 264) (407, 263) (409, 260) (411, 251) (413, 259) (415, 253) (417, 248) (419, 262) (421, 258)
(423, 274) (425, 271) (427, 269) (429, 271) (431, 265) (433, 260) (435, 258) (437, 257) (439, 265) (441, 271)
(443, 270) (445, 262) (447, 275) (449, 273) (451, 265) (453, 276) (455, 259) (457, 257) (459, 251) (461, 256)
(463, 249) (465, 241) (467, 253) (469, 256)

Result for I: 258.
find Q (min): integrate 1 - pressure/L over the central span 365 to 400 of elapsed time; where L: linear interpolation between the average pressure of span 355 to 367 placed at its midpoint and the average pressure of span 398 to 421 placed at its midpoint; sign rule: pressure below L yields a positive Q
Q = -1.5 min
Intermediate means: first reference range 253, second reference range 258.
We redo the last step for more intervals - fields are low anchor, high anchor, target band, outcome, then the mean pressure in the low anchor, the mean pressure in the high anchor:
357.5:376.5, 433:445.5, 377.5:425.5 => -1.2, 254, 264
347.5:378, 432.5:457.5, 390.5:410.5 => -0.4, 253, 266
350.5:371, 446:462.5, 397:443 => -0.6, 250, 264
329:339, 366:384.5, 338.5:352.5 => 0.0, 246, 258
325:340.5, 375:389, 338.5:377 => 0.8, 244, 270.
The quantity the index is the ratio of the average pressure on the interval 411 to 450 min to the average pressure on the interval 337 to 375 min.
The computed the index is 1.05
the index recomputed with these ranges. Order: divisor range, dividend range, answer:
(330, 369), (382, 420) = 1.06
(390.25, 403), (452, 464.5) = 0.96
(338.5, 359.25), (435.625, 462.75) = 1.05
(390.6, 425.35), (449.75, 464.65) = 0.99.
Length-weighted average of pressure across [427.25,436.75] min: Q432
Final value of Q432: 263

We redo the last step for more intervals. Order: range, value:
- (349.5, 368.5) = 251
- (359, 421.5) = 261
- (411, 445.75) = 263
